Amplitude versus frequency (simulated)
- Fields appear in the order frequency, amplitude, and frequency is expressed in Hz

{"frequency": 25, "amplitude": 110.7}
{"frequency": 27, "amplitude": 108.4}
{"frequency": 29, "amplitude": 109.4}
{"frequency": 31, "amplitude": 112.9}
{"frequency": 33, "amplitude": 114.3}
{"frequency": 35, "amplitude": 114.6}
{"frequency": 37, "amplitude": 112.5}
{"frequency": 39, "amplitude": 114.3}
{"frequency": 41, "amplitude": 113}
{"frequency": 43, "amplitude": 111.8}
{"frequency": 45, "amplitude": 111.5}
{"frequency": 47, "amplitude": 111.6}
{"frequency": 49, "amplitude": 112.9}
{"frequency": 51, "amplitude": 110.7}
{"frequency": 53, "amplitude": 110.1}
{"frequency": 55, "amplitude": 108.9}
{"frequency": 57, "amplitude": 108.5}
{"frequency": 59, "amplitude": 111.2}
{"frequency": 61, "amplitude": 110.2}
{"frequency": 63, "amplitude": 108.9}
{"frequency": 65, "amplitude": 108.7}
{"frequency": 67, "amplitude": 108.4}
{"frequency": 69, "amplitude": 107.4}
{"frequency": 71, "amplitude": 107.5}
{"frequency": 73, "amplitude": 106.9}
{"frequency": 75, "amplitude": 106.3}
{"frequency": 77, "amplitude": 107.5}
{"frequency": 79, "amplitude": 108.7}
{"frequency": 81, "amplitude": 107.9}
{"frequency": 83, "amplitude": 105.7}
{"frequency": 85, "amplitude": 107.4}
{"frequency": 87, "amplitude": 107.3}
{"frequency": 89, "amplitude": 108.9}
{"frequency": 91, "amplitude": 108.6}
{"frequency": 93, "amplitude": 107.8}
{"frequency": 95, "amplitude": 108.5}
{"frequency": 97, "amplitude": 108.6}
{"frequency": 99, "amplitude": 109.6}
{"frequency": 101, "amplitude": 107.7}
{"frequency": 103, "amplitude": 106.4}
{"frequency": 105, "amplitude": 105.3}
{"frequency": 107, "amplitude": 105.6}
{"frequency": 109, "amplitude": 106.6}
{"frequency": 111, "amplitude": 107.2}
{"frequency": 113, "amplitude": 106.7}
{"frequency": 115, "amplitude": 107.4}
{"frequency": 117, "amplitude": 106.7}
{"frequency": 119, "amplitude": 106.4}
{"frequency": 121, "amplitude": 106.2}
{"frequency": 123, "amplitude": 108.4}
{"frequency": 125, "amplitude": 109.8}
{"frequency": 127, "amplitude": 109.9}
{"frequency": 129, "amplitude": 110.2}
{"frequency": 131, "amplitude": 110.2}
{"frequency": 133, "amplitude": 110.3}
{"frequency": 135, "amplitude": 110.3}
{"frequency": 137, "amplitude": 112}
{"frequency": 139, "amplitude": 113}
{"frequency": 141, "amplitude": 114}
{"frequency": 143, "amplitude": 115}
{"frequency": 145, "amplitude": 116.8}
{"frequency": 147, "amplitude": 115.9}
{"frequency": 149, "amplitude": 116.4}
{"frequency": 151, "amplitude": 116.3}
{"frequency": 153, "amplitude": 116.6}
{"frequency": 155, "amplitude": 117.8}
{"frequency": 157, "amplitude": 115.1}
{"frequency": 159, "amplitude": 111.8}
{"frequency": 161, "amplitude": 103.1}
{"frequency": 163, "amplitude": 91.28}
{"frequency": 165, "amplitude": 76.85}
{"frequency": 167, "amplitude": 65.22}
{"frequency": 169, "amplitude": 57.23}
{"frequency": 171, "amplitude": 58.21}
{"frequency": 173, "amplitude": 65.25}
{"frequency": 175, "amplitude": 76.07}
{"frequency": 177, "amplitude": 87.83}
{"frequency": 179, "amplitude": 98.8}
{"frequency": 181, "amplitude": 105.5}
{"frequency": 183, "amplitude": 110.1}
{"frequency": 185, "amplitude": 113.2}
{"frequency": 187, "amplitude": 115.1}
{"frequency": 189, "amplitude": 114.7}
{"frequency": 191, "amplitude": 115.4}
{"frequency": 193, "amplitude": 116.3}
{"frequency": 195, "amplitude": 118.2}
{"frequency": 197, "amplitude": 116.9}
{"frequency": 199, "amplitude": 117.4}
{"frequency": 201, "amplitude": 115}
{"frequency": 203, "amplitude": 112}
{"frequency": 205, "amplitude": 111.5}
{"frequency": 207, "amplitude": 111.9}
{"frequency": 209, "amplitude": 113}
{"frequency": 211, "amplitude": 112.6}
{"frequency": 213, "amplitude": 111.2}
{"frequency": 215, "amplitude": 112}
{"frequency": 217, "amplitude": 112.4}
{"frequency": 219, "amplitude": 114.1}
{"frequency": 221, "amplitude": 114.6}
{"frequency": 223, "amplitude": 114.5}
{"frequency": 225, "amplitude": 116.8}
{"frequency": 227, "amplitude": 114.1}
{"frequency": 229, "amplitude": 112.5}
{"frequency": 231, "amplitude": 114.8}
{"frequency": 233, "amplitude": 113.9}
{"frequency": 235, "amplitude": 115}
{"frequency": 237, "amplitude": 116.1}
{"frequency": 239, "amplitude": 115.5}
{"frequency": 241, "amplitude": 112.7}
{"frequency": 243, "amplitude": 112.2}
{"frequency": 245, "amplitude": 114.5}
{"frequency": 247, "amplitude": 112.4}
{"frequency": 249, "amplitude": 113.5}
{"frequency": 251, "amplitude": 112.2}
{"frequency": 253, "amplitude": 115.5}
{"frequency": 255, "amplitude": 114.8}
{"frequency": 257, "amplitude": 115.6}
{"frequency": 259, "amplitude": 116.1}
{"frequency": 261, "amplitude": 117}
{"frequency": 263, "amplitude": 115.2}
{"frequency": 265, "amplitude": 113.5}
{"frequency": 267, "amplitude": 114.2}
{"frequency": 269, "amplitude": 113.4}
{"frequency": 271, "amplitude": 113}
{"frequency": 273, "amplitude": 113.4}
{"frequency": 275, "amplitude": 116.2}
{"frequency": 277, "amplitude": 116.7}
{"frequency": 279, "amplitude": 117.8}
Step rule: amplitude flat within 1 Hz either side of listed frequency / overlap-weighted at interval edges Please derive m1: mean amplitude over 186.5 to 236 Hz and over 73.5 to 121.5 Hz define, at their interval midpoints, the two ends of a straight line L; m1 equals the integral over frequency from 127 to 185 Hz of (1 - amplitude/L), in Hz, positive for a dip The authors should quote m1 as 5.1 Hz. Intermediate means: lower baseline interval 107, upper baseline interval 114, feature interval 101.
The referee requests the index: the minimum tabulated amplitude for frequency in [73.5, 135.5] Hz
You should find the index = 105.3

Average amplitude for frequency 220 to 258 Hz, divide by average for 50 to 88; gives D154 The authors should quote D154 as 1.05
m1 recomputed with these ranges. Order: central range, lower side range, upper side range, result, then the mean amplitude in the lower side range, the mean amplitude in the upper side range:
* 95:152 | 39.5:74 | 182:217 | 0.9 Hz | 110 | 114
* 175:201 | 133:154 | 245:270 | 1.1 Hz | 114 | 114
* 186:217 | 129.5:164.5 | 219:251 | -0.3 Hz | 112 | 114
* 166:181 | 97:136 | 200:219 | 4.9 Hz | 108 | 112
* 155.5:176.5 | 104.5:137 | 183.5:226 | 5.3 Hz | 108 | 114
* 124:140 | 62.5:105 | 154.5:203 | -1.1 Hz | 108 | 99.3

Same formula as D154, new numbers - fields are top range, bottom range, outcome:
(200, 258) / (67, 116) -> 1.06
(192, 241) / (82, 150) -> 1.04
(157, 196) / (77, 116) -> 0.89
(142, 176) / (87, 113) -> 0.89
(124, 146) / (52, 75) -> 1.03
